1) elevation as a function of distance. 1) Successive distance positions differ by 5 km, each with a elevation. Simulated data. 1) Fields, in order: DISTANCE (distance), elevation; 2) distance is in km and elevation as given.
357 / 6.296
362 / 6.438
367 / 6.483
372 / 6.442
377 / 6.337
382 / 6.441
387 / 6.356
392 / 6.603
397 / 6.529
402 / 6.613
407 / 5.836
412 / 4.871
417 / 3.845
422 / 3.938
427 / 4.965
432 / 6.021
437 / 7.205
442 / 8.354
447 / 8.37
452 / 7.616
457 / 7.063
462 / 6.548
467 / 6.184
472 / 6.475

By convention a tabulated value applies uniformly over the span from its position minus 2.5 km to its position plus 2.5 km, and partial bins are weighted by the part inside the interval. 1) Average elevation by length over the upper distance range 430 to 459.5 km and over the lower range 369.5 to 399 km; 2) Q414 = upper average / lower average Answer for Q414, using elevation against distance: 1.2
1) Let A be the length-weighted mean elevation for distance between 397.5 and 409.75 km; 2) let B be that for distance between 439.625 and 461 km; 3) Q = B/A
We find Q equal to 1.24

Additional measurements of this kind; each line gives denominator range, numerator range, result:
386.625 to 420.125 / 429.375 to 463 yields 1.28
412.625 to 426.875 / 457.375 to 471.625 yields 1.54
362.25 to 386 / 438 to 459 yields 1.22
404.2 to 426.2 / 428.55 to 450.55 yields 1.58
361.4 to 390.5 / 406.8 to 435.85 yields 0.77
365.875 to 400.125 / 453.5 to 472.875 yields 1.03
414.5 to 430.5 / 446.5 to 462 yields 1.70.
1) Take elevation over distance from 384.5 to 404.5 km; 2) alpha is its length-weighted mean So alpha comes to 6.53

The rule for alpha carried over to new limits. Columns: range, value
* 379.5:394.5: 6.47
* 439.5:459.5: 7.85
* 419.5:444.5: 6.1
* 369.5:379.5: 6.39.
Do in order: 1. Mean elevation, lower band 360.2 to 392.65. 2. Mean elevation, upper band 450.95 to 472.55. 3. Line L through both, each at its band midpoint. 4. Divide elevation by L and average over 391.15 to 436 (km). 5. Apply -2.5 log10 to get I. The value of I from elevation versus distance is 0.195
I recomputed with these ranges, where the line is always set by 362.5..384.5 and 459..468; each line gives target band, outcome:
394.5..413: 0.07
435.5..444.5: -0.22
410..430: 0.40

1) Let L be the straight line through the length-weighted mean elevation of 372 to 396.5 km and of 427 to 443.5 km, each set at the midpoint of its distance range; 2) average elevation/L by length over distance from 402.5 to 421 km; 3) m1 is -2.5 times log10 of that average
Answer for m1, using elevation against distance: 0.31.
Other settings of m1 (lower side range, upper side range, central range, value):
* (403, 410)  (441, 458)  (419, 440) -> 0.25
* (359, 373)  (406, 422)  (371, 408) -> -0.16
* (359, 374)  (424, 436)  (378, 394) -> -0.04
